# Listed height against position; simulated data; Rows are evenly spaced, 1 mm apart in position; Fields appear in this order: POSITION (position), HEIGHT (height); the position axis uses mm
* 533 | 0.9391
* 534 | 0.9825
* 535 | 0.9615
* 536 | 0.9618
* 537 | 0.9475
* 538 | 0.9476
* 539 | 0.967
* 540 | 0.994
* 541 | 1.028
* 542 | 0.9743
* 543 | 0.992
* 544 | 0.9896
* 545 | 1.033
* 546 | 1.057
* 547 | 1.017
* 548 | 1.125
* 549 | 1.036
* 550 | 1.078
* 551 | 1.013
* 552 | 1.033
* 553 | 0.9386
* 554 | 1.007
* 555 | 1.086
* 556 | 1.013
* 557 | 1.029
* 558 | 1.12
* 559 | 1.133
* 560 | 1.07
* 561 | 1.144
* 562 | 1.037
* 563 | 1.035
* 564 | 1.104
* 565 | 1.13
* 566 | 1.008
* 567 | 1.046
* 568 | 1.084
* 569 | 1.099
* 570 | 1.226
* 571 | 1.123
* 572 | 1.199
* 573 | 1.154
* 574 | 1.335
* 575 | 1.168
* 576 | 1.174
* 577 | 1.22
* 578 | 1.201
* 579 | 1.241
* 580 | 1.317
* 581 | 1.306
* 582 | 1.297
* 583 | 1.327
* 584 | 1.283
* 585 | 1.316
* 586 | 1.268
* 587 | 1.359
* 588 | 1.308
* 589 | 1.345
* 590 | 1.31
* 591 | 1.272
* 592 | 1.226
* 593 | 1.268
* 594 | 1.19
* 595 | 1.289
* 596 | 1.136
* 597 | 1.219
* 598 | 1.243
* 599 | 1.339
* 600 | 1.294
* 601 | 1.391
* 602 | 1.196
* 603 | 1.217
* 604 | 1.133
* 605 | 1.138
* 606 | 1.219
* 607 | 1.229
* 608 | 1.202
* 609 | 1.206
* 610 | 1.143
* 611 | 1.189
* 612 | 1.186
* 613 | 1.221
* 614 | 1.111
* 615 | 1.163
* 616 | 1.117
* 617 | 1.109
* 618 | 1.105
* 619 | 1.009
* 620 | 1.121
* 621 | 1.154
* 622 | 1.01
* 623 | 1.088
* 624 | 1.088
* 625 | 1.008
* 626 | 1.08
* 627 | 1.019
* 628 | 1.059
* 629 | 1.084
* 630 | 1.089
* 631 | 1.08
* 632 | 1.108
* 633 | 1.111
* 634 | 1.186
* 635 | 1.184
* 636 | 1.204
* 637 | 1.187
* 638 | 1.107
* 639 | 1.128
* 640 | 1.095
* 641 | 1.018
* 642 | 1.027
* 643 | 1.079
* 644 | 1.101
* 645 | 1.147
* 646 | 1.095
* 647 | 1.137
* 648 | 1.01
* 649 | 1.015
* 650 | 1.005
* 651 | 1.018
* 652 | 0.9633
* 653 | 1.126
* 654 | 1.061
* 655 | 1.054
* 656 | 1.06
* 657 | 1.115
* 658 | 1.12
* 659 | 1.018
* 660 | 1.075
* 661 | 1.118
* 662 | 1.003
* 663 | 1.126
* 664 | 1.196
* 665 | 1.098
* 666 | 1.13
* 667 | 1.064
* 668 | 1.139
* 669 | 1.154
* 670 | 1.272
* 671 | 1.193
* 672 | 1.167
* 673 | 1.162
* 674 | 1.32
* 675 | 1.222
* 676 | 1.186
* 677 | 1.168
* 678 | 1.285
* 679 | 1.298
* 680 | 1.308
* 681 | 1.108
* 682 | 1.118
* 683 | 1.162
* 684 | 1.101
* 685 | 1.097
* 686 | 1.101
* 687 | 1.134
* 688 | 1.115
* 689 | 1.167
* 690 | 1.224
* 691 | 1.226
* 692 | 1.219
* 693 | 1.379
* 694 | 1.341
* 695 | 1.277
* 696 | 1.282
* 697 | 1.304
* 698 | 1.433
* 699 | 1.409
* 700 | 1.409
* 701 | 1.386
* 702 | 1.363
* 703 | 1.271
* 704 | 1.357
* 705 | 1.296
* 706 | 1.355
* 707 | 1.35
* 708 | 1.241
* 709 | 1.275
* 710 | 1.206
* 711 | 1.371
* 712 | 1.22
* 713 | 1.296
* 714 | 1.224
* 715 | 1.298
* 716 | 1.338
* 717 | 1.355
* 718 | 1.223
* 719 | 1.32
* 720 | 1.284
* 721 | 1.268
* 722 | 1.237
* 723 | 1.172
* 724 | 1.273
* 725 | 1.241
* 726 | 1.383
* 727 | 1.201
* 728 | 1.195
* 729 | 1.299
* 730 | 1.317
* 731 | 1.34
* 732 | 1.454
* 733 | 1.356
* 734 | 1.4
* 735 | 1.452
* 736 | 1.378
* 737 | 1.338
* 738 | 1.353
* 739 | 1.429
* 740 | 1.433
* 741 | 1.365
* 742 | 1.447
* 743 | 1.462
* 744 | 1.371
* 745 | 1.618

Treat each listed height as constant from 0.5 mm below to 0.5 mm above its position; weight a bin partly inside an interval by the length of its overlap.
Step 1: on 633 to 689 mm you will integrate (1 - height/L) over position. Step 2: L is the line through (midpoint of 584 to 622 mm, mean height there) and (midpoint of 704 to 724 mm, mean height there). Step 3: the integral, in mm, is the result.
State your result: 5.6 mm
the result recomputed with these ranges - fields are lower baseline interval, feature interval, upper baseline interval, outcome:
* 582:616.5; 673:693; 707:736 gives 1.4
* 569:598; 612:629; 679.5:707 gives 2.2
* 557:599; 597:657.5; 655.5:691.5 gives 2.8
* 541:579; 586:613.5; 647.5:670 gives -3.9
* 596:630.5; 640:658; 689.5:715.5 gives 2.2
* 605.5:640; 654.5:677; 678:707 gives 1.4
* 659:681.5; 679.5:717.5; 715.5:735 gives -0.9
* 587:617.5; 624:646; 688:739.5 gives 2.6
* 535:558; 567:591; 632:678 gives -4.5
